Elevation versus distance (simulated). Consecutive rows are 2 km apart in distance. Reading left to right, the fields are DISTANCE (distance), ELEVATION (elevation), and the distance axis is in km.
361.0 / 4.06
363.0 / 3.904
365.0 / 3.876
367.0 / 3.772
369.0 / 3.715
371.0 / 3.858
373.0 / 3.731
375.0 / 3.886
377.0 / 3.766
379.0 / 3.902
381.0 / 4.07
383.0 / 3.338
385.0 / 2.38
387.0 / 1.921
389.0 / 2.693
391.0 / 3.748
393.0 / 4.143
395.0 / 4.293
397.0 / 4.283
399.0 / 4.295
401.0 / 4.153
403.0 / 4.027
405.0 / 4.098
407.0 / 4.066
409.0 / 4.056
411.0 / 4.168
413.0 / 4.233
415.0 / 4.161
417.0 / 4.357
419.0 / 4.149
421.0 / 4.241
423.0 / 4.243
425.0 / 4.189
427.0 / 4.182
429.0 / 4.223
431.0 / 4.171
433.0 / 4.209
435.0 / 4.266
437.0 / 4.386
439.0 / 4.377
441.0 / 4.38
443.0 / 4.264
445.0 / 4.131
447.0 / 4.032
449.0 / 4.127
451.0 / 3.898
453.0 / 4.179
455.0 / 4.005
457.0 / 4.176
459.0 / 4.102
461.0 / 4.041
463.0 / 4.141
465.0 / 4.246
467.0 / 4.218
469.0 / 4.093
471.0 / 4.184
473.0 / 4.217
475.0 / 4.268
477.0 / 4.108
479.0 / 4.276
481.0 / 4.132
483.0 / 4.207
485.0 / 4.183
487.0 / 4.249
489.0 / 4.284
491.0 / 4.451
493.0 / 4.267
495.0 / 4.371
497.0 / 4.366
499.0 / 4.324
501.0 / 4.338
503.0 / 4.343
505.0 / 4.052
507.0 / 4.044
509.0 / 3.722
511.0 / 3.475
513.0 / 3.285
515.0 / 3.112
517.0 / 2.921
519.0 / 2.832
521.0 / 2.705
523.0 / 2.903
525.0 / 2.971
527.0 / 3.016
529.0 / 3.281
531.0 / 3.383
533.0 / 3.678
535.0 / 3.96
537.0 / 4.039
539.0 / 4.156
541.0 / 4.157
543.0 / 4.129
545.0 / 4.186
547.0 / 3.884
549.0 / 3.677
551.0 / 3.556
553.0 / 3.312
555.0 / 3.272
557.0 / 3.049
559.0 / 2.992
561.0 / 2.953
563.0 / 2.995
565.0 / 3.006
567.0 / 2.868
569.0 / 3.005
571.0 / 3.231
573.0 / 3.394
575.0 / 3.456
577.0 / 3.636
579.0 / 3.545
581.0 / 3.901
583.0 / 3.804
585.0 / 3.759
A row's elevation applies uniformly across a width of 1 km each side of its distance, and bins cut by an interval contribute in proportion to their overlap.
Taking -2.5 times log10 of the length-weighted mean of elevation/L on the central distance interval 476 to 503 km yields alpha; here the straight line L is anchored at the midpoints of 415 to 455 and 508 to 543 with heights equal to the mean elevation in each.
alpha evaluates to -0.15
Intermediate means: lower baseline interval 4.2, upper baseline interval 3.41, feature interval 4.28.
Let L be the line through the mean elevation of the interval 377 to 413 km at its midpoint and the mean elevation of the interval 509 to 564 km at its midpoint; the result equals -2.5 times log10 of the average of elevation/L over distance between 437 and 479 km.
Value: -0.16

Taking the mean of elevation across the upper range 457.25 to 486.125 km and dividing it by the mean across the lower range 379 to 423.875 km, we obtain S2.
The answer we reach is 1.1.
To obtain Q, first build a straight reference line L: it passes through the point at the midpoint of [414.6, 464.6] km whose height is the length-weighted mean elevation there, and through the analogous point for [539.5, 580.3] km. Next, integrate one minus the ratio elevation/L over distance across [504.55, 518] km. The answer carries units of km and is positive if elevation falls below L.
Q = 0.9 km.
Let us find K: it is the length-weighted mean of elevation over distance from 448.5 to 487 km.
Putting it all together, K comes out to 4.15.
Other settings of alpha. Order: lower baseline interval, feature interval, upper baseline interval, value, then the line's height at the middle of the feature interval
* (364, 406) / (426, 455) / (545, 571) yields -0.18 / 3.56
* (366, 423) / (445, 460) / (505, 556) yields -0.10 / 3.71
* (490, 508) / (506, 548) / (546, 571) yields 0.07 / 3.78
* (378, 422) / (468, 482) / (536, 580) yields -0.14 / 3.67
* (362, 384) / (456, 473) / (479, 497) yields 0.01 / 4.18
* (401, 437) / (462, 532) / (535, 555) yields 0.04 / 3.99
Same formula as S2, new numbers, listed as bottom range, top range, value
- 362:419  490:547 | 0.98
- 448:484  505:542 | 0.83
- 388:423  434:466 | 1.02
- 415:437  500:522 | 0.83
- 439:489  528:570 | 0.84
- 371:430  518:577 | 0.87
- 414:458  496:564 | 0.85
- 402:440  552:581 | 0.77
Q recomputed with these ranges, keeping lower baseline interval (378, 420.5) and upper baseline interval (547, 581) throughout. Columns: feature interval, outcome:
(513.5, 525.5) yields 1.8 km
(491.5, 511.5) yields -3.8 km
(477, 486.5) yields -1.7 km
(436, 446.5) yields -1.7 km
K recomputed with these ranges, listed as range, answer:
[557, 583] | 3.26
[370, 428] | 3.88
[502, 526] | 3.36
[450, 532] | 3.89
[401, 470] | 4.17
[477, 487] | 4.2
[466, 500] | 4.25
